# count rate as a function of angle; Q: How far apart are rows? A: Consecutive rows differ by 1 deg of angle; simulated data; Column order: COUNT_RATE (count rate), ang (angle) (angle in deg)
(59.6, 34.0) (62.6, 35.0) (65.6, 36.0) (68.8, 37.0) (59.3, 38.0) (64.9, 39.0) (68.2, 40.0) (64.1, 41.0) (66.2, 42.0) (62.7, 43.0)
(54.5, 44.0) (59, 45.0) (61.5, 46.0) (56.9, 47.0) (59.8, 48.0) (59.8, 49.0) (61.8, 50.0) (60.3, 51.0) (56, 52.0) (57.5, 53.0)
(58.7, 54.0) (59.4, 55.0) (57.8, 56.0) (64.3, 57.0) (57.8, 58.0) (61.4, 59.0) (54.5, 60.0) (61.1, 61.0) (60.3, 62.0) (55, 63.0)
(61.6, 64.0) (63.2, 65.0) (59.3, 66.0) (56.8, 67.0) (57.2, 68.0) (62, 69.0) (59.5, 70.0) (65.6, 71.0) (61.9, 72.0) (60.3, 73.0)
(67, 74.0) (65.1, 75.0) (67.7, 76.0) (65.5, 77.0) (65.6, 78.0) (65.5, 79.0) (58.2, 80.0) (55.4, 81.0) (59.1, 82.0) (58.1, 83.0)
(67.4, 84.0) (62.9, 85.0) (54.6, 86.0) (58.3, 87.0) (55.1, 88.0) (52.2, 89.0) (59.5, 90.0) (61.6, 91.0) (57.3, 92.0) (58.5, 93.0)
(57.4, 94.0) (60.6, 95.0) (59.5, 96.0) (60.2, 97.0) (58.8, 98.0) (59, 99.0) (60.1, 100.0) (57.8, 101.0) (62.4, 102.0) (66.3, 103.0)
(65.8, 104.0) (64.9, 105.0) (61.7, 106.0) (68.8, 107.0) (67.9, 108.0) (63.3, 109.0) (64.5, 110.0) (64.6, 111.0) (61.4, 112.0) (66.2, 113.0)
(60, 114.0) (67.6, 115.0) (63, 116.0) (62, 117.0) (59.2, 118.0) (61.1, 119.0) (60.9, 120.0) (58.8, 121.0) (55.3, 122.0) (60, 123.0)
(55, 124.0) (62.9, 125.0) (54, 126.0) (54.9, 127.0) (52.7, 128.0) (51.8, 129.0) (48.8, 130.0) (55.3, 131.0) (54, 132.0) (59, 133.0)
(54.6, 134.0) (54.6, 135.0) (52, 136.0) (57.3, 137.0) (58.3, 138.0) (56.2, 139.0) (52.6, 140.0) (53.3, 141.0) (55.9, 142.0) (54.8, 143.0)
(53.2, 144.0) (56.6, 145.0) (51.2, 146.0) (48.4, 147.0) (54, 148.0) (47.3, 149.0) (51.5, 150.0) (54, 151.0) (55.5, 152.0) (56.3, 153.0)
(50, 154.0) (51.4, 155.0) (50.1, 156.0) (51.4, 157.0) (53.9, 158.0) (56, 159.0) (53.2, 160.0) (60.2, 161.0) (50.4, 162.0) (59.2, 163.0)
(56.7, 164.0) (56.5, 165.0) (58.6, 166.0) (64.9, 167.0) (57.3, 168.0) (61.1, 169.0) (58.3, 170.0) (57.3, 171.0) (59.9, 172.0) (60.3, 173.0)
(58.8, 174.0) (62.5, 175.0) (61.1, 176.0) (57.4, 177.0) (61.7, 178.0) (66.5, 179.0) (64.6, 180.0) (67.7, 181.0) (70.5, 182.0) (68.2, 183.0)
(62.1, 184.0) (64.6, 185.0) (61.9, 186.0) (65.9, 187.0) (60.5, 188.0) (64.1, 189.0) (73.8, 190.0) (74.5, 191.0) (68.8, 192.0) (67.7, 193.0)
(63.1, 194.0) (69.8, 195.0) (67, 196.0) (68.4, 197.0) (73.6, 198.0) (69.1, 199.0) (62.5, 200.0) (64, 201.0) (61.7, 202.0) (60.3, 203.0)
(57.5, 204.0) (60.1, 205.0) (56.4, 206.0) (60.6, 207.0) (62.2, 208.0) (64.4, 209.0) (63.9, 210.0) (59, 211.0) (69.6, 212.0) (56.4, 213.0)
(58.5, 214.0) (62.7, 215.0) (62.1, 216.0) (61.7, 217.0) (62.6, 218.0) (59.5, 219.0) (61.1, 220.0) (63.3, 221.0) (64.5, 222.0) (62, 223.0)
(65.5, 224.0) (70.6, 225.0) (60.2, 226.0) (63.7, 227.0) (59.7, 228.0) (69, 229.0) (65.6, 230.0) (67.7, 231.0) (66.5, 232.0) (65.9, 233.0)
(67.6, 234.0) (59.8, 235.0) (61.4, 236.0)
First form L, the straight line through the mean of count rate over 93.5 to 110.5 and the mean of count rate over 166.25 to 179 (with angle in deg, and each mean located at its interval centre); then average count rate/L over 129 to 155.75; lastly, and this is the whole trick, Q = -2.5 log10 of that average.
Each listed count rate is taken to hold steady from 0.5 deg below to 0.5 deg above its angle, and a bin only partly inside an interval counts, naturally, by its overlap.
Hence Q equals 0.142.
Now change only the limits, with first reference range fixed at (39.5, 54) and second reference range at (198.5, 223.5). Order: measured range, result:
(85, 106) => 0.023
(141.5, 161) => 0.158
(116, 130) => 0.067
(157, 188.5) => 0.020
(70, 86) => -0.033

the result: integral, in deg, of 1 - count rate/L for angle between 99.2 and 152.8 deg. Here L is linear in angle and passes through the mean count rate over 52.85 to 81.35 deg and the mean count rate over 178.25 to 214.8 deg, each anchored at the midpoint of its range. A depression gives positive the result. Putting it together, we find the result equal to 4.0 deg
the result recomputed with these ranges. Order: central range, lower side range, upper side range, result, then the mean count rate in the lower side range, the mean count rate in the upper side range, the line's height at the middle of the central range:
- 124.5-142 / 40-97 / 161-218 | 1.9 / 60.2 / 62.8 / 61.6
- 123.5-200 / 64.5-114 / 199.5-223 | 3.4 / 61.4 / 61.5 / 61.5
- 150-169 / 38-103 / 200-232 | 1.9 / 60.4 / 62.5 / 61.7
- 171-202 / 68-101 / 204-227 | -1.7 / 60.5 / 62.1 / 61.7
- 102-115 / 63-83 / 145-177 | -1.2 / 61.7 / 55.8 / 59.3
